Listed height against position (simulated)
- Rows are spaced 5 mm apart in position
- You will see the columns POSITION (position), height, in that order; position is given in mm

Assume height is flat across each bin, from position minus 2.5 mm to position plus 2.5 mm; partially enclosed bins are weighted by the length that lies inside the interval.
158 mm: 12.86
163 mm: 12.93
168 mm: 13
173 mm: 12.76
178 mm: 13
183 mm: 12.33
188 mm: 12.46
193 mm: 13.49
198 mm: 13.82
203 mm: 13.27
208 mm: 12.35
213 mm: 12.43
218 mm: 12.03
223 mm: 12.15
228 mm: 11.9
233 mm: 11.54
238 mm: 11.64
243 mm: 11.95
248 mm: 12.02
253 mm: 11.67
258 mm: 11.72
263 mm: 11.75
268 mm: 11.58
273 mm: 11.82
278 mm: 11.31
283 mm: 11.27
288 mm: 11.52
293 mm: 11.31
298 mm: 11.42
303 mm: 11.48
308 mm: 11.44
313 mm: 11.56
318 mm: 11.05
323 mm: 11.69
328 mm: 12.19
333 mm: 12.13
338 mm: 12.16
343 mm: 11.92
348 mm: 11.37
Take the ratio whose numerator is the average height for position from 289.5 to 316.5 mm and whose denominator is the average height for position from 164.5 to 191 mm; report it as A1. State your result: 0.90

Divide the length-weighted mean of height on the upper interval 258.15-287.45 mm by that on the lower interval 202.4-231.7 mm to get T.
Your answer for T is 0.9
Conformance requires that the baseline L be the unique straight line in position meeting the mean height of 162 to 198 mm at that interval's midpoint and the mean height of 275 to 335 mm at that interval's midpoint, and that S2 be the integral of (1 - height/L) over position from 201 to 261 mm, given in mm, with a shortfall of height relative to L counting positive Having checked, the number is 1.5 mm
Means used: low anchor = 12.9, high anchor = 11.5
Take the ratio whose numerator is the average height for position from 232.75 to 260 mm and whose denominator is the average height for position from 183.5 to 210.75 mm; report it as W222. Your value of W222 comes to 0.9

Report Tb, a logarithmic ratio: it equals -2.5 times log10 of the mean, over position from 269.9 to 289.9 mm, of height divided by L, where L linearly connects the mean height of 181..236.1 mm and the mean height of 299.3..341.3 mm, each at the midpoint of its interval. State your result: 0.05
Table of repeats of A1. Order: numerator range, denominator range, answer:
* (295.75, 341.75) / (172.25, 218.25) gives 0.91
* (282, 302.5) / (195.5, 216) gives 0.88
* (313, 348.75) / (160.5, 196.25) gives 0.92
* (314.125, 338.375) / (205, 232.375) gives 0.97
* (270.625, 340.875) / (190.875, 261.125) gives 0.94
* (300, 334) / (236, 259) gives 0.98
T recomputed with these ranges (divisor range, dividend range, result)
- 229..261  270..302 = 0.97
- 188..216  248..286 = 0.89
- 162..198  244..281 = 0.91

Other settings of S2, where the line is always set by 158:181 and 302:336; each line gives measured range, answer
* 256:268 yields 0.4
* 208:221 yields 0.3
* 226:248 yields 1.0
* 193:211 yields -0.8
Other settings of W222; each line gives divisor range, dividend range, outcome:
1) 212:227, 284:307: 0.94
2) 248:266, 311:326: 0.97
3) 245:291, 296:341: 1.00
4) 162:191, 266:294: 0.90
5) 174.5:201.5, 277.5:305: 0.87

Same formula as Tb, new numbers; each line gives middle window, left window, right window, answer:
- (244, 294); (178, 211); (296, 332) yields 0.04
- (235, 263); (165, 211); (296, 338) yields 0.05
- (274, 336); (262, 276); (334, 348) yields 0.03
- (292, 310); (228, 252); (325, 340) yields 0.06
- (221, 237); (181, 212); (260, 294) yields 0.05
